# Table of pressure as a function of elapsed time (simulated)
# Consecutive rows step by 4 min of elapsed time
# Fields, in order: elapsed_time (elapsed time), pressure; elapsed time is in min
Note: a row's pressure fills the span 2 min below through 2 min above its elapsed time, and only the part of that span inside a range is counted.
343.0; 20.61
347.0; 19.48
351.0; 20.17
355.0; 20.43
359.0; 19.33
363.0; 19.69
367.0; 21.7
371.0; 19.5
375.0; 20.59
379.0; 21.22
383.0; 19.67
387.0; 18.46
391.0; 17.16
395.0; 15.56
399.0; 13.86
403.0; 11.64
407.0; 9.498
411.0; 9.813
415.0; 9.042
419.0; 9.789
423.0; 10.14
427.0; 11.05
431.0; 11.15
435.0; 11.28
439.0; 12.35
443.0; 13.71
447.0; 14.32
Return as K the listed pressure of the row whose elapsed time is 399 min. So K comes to 13.86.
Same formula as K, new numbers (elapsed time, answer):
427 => 11.05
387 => 18.46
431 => 11.15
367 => 21.7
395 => 15.56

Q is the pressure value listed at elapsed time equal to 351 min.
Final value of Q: 20.17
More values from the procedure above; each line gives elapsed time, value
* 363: 19.69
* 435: 11.28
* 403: 11.64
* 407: 9.498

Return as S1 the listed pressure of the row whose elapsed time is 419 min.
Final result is 9.789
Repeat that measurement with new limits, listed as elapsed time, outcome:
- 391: 17.16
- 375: 20.59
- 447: 14.32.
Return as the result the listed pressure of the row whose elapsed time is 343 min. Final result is 20.61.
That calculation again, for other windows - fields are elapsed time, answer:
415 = 9.042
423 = 10.14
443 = 13.71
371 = 19.5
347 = 19.48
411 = 9.813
